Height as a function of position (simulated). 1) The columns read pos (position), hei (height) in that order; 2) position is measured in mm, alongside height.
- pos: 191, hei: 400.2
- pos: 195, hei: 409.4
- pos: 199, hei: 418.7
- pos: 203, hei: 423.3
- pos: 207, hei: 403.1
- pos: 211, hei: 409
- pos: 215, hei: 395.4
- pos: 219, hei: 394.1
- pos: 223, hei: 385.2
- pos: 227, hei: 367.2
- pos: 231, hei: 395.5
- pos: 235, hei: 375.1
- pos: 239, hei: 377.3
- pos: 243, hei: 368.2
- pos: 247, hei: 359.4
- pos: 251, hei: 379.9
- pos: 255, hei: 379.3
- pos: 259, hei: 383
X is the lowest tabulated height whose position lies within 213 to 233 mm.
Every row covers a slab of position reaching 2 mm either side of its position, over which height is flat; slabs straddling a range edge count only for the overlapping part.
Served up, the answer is 367.2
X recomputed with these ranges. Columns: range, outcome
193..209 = 403.1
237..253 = 359.4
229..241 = 375.1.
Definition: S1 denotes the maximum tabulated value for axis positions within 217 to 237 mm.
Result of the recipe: 395.5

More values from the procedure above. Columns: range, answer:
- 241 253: 379.9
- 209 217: 409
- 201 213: 423.3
